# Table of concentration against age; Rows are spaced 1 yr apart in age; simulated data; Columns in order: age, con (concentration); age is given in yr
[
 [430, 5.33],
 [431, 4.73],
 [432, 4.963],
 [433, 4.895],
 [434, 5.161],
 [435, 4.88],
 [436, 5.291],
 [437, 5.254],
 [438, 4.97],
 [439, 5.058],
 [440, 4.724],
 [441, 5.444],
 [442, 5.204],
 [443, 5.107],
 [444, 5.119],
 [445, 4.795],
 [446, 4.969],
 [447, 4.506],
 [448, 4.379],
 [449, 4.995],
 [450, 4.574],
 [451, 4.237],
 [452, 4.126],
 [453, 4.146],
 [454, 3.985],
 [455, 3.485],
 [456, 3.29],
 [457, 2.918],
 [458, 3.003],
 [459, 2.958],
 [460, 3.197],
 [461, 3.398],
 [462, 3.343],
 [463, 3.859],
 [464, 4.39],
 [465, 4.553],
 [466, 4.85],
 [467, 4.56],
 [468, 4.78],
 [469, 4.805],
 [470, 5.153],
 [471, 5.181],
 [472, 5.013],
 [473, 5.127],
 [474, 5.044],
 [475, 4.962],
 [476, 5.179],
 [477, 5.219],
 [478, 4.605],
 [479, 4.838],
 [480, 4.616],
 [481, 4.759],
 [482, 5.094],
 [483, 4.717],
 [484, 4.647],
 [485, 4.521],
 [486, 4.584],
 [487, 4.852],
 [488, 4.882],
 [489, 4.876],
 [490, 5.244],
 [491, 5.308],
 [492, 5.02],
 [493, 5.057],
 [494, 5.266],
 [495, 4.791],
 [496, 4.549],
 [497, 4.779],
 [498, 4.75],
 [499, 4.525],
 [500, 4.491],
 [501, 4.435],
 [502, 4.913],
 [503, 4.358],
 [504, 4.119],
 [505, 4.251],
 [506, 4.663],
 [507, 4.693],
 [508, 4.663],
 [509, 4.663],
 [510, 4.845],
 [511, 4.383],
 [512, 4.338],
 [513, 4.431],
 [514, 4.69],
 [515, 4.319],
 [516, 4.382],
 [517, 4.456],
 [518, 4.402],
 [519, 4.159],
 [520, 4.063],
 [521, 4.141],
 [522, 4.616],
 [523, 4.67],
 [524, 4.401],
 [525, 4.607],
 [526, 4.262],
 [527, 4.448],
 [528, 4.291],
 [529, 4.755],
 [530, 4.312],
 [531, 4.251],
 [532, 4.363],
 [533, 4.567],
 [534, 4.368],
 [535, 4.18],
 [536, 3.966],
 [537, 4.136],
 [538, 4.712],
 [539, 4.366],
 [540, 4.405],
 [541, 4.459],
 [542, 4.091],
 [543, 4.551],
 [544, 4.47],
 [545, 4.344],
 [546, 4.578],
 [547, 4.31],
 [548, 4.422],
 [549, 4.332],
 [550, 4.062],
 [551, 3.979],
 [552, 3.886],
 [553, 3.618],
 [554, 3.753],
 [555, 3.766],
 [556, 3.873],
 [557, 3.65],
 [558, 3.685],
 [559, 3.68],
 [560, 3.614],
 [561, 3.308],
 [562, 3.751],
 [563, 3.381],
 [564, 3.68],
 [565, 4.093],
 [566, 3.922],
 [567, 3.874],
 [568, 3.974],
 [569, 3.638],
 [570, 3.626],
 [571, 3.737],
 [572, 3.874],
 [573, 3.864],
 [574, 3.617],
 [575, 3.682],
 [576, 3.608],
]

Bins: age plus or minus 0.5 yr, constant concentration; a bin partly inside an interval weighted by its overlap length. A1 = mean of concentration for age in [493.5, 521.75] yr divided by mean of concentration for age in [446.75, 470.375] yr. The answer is 1.12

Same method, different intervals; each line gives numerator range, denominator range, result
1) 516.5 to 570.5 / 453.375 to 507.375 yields 0.91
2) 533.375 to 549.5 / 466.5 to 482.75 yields 0.88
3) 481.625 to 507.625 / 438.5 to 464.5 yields 1.13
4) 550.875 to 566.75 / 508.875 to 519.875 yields 0.84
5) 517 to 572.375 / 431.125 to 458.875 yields 0.90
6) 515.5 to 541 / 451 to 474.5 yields 1.06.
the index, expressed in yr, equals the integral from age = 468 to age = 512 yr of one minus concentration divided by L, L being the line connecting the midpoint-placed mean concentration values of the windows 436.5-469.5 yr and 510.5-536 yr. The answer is -4.4 yr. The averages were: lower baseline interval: 4.33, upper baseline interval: 4.39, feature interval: 4.8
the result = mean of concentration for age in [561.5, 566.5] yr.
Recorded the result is 3.77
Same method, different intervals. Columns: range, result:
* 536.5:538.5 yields 4.42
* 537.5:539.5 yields 4.54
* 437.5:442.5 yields 5.08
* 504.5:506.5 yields 4.46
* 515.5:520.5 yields 4.29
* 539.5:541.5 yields 4.43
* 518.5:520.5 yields 4.11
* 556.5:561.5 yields 3.59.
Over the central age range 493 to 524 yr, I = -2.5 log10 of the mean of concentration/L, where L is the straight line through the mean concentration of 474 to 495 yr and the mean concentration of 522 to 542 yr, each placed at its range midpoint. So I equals 0.03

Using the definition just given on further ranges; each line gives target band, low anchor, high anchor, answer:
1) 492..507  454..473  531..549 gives -0.11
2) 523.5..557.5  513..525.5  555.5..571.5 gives -0.04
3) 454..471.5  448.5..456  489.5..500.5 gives 0.10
